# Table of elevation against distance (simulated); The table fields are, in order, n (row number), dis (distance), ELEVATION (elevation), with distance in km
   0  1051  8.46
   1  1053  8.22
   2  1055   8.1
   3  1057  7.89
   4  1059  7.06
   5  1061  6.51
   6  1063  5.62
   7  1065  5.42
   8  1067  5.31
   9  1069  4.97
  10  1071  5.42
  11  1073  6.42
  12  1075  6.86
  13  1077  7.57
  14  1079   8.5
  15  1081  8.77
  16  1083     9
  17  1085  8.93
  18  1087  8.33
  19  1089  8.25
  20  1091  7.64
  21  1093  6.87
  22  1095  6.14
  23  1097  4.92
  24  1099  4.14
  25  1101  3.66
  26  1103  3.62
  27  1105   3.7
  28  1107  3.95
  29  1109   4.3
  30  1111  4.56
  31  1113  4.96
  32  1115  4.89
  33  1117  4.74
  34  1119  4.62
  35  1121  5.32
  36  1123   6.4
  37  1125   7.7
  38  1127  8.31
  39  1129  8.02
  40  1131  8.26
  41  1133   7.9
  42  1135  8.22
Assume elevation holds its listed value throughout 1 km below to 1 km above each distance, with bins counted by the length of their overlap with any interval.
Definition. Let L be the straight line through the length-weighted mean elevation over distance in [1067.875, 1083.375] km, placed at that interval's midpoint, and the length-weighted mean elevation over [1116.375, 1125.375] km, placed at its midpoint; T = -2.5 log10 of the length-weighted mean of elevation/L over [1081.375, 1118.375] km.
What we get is 0.12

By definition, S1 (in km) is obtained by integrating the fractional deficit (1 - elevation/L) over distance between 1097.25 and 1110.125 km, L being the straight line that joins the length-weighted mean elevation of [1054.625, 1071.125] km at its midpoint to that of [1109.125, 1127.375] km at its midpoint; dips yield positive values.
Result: 4.0 km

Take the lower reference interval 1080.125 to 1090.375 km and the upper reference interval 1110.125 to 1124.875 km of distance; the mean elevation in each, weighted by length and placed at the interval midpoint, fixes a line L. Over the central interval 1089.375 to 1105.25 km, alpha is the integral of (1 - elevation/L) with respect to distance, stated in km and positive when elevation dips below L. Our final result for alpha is 4.6 km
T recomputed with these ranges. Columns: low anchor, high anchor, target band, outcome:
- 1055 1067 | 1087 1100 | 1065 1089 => -0.117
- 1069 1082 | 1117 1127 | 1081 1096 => -0.165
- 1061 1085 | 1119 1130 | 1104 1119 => 0.474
